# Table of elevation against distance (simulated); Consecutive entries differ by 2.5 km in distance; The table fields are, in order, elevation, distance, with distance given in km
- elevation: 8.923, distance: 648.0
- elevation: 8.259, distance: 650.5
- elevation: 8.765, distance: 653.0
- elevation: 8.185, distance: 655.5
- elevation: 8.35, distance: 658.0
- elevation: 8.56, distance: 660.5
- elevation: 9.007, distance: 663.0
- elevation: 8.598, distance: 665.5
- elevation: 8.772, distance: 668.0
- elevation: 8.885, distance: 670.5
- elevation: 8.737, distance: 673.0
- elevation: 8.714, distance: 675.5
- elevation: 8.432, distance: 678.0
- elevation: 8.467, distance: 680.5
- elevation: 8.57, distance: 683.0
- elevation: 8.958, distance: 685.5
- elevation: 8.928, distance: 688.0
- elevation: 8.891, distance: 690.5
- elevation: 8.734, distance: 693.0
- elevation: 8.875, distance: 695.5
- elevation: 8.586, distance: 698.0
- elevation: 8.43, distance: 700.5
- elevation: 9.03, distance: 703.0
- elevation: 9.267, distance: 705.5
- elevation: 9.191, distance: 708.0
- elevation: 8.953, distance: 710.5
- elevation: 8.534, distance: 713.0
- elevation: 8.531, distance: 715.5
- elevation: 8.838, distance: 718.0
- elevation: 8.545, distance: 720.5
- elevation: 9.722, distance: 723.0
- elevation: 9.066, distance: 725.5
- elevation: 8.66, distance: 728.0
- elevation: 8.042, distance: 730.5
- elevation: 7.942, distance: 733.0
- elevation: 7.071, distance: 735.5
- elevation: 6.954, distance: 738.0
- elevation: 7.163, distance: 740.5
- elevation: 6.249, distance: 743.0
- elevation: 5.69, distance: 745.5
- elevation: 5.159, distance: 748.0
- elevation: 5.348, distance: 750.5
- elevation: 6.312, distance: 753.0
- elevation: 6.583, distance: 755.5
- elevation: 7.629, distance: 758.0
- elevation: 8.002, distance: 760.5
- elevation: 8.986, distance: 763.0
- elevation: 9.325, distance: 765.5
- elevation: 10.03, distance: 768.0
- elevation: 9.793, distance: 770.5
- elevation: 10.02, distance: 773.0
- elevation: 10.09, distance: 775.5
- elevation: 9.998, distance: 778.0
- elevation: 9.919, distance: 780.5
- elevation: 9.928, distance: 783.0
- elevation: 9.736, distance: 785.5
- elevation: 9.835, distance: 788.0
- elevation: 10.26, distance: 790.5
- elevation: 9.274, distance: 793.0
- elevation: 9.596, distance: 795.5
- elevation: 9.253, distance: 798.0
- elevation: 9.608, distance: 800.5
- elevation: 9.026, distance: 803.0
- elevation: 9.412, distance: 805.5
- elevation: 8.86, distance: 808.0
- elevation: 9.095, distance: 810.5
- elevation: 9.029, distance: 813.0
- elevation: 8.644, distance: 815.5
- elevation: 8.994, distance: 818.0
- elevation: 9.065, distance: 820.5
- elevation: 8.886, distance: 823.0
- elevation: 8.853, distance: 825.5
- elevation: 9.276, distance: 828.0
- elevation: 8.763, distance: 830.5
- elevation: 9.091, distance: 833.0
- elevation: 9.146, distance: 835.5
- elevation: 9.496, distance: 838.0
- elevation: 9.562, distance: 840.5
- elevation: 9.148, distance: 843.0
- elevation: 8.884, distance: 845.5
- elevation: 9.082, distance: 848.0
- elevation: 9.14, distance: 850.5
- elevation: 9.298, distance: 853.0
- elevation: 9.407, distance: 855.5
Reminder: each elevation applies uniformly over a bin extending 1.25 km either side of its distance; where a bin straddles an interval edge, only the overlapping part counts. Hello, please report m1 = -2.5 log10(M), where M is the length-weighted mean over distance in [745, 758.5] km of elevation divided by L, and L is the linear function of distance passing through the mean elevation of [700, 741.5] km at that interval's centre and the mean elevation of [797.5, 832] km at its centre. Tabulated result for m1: 0.39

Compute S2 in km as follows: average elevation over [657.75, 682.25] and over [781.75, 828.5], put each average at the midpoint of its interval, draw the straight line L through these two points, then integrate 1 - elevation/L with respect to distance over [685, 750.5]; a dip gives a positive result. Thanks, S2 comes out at 5.23 km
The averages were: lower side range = 8.66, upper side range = 9.3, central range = 8.17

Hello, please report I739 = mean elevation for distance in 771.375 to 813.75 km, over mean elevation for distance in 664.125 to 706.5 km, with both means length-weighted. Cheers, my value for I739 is 1.10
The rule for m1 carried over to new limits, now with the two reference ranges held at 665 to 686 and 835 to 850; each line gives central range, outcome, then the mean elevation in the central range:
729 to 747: 0.26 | 7.01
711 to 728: -0.01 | 8.86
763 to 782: -0.10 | 9.82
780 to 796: -0.09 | 9.8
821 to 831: 0.02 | 8.97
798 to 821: 0.00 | 9.09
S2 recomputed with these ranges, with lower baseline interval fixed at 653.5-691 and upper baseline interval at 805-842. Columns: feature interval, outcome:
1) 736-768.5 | 6.5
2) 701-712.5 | -0.4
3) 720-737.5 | 0.9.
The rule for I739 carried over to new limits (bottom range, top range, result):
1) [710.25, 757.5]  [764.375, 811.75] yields 1.28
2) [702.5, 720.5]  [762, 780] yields 1.10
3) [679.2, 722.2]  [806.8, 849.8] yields 1.03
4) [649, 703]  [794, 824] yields 1.05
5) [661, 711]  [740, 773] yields 0.85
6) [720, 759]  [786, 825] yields 1.28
